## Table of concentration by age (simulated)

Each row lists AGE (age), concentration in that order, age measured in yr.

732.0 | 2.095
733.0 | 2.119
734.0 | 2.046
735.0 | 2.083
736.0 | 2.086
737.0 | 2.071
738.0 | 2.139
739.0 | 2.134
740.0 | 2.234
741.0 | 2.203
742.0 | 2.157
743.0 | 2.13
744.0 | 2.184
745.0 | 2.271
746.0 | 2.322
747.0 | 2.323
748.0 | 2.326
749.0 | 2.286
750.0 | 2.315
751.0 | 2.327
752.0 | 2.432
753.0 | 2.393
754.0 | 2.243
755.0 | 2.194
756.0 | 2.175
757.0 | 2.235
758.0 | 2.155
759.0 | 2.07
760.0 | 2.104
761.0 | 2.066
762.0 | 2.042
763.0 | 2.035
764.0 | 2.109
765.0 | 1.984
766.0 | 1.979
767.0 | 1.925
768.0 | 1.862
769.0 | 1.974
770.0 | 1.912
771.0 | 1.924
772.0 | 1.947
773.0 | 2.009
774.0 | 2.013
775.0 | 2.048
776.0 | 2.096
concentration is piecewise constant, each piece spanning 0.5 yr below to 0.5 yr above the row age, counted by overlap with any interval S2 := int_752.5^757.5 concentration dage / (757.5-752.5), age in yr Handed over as 2.25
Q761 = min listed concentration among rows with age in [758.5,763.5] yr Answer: 2.035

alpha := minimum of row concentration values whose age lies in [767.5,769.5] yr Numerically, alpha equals 1.862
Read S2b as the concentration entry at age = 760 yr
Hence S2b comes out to 2.104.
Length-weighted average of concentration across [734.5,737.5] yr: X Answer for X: 2.08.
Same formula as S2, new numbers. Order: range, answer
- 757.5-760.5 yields 2.11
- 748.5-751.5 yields 2.31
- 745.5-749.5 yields 2.31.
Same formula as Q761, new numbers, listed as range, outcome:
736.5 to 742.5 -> 2.071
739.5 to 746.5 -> 2.13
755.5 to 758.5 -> 2.155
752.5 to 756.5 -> 2.175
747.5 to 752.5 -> 2.286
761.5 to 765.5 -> 1.984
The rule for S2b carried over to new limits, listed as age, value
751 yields 2.327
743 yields 2.13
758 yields 2.155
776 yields 2.096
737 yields 2.071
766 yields 1.979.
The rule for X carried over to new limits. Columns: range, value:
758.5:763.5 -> 2.06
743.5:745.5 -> 2.23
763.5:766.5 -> 2.02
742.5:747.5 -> 2.25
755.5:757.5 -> 2.21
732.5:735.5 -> 2.08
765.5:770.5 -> 1.93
